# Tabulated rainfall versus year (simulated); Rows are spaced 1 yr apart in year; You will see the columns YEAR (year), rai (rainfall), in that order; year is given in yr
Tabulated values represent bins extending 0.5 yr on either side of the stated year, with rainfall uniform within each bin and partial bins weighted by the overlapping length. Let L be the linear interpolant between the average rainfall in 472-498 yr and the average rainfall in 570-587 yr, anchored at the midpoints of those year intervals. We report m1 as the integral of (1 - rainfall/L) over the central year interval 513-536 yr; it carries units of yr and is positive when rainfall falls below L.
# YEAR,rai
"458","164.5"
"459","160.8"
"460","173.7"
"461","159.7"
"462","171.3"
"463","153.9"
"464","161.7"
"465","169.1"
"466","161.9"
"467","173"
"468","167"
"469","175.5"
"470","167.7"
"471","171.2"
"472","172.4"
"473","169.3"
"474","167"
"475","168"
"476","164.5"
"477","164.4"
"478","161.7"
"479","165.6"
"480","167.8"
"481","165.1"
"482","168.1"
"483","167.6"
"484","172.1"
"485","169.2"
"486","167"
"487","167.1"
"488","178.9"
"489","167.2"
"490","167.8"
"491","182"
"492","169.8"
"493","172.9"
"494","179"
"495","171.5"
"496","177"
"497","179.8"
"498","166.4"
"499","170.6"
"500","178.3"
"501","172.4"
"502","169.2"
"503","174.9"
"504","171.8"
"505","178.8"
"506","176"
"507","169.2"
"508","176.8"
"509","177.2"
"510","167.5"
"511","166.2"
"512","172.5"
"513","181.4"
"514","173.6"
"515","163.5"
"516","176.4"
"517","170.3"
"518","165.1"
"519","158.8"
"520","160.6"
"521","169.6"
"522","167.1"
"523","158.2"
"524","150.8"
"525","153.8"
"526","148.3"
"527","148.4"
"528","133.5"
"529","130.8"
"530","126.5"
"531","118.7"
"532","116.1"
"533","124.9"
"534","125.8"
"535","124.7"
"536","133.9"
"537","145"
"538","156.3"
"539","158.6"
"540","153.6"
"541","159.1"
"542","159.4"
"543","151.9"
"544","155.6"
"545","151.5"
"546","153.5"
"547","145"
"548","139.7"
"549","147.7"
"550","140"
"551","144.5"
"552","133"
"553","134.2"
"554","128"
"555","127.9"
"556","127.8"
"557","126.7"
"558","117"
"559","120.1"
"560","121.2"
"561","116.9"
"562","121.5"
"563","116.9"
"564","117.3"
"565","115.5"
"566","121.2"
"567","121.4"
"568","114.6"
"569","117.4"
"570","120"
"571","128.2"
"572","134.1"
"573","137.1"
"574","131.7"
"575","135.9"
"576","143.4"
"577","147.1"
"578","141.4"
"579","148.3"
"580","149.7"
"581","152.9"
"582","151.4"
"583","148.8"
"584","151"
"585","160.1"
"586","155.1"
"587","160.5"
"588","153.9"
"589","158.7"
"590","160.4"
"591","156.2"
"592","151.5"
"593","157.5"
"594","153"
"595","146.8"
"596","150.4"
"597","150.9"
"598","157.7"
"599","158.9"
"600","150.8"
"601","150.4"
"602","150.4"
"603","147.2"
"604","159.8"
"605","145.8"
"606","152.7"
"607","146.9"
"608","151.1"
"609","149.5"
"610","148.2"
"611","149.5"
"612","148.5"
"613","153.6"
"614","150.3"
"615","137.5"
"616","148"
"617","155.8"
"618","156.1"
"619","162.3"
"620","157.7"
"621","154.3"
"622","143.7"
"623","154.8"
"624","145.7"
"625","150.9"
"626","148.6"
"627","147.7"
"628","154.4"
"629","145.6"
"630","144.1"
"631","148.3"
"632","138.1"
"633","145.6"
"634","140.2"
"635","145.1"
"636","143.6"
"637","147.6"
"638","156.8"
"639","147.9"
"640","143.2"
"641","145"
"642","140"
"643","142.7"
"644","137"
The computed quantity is 1.5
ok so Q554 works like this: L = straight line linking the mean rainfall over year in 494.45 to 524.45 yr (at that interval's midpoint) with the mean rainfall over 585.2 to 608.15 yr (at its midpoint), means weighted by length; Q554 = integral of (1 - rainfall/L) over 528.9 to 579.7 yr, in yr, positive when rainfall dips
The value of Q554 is 8.7 yr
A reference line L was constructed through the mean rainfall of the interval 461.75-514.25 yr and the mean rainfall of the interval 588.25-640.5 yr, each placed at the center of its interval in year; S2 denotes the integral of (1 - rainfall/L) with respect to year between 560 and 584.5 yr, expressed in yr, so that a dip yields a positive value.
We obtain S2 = 3.83 yr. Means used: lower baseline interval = 171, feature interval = 132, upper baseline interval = 150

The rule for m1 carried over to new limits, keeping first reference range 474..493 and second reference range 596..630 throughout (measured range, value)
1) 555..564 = 2.1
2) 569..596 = 1.4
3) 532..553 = 2.1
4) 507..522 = -0.5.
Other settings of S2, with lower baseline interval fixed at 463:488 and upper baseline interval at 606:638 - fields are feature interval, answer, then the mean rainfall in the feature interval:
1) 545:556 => 1.3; 139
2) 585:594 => -0.2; 157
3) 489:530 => -0.9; 167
